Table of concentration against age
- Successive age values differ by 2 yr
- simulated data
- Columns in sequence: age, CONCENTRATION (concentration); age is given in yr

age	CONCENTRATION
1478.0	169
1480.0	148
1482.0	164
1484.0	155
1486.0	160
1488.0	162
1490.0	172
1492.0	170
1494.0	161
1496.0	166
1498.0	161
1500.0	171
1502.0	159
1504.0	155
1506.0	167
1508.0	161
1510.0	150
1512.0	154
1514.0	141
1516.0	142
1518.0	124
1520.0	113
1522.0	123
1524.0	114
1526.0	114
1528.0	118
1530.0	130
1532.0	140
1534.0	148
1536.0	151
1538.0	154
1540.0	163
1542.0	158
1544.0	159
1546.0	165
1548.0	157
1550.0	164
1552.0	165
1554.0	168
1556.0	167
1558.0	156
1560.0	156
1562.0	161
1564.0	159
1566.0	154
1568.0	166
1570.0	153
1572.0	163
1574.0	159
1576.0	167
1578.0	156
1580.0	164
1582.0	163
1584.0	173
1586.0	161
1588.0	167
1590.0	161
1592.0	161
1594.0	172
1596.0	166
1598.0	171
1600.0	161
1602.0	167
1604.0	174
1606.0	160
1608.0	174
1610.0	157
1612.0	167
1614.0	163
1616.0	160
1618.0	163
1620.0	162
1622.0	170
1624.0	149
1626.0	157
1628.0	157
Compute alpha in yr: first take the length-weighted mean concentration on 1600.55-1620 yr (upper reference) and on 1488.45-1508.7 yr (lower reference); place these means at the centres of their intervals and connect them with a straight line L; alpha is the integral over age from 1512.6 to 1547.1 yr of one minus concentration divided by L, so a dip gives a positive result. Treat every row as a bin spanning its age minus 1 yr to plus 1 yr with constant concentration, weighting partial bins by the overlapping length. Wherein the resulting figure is 5.36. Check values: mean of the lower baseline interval 164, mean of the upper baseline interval 165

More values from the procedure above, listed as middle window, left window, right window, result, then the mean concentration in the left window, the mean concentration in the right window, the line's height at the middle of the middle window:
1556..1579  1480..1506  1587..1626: 0.6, 163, 164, 164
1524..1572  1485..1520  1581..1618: 2.4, 156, 165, 160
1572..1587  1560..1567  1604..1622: -0.3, 158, 164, 160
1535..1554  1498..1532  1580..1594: -1.2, 140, 165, 150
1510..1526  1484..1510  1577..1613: 3.2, 163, 165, 163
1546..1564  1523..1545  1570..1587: -1.3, 141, 163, 151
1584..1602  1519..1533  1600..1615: -0.9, 122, 166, 158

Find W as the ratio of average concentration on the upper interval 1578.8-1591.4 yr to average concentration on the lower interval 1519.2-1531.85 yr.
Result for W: 1.4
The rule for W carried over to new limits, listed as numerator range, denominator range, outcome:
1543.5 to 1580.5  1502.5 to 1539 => 1.16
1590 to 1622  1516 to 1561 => 1.13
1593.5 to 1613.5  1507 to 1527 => 1.25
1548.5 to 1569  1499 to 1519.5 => 1.07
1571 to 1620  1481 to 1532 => 1.11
